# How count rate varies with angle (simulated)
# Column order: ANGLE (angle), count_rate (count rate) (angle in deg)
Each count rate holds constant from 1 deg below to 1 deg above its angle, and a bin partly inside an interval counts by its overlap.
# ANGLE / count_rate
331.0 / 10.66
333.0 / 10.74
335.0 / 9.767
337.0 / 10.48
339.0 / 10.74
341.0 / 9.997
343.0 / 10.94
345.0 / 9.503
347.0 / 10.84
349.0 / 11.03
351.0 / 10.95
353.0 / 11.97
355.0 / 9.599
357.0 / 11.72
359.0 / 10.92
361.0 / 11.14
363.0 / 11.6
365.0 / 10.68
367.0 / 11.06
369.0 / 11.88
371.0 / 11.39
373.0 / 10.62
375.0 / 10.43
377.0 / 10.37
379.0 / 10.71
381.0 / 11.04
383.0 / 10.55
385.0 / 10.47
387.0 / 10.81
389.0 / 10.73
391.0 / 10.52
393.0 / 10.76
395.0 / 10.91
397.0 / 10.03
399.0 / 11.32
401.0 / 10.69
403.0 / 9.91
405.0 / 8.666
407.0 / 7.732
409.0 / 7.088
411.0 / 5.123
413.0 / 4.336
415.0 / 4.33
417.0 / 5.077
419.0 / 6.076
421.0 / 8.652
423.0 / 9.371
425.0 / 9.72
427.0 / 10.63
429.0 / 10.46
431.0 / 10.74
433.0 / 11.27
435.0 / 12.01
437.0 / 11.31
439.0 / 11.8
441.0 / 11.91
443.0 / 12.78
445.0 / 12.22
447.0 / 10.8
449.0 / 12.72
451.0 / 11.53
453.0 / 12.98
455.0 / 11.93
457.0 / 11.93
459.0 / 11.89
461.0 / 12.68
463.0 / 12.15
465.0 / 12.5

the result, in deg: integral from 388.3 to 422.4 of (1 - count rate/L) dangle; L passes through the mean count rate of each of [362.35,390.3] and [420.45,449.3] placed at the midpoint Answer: 8.2 deg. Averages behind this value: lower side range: 10.9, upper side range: 11.1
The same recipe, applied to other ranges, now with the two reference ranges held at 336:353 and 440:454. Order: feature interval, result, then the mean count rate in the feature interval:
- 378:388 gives 0.4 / 10.7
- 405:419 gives 6.9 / 5.87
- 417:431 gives 3.4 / 8.97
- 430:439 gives 0.4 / 11.4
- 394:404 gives 0.8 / 10.6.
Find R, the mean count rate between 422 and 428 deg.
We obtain 9.91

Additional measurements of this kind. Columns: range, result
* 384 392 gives 10.6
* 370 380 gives 10.7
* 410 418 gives 4.72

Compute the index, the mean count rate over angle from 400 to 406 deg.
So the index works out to 9.76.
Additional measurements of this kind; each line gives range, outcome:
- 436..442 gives 11.7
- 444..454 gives 12.1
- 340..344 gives 10.5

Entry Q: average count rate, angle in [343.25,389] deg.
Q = 10.9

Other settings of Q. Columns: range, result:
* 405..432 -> 7.68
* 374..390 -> 10.6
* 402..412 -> 7.7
